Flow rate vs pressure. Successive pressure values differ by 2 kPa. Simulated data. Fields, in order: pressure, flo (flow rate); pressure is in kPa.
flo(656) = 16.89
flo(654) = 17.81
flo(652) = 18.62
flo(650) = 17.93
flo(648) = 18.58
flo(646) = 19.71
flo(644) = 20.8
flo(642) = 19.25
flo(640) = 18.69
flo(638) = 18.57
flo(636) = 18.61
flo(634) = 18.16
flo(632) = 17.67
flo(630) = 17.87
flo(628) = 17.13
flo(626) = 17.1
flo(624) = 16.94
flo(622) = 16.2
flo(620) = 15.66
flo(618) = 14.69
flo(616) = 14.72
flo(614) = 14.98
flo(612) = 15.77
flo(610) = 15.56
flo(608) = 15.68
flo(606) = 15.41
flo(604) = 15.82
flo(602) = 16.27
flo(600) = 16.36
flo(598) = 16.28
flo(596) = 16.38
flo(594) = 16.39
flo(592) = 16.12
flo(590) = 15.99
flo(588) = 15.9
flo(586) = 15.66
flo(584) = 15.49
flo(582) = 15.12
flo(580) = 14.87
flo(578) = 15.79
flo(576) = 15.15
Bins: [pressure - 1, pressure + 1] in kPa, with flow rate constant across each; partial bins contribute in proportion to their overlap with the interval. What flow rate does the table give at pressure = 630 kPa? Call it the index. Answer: 17.87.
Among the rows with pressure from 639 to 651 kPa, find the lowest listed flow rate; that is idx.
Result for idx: 17.93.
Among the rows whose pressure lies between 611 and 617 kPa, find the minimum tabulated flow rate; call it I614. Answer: 14.72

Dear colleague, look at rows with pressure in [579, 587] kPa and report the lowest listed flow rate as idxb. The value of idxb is 14.87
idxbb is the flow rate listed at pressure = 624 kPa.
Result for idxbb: 16.94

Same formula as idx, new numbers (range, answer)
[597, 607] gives 15.41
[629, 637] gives 17.67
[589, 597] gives 15.99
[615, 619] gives 14.69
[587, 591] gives 15.9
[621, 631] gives 16.2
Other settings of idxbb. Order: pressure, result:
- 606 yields 15.41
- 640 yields 18.69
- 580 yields 14.87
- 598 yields 16.28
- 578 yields 15.79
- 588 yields 15.9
